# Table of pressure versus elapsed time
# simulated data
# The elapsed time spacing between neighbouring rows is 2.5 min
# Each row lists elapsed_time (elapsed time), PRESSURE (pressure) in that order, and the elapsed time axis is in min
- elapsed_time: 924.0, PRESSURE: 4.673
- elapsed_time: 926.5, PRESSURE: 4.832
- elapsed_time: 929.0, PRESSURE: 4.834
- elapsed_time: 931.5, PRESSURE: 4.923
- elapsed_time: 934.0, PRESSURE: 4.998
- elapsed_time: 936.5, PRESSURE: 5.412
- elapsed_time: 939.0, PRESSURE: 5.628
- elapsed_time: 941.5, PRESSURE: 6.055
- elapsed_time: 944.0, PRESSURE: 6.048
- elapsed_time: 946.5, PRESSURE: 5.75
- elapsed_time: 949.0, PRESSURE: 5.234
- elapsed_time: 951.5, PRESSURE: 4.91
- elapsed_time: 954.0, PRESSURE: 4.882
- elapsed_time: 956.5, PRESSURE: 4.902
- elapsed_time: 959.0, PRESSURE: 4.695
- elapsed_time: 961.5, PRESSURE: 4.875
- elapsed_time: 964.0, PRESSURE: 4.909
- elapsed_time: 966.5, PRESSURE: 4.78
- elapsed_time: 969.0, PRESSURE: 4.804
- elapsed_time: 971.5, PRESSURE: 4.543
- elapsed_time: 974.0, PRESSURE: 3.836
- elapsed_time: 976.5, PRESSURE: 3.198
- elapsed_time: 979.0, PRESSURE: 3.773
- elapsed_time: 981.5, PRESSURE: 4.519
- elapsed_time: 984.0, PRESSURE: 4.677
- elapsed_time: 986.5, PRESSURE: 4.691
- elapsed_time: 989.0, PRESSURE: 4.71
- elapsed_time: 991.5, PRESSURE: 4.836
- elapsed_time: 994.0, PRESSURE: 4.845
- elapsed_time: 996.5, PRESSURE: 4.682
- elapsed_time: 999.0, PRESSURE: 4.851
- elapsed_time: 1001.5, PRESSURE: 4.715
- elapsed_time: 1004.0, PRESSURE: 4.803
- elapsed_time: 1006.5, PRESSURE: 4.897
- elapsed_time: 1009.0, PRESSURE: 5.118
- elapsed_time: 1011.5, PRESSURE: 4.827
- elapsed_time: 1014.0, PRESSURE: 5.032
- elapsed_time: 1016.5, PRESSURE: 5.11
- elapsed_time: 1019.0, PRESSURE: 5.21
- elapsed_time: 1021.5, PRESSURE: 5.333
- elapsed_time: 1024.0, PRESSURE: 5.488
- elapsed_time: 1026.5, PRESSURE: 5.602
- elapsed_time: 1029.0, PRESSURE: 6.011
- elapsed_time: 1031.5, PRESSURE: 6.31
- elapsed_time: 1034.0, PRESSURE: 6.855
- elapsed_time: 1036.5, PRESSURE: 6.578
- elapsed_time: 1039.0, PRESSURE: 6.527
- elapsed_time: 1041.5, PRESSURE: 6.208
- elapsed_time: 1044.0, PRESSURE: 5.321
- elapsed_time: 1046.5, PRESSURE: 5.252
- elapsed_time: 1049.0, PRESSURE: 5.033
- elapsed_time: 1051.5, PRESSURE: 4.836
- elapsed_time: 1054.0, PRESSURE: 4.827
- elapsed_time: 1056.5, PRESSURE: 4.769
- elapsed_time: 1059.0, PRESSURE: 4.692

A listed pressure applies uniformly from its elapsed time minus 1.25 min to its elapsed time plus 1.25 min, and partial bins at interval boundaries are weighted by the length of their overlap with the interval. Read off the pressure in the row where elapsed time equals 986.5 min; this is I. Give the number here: 4.691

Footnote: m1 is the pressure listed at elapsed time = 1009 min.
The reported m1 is 5.118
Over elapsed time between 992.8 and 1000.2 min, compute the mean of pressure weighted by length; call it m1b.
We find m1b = 4.79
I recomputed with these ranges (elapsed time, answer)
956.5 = 4.902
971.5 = 4.543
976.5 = 3.198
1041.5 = 6.208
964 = 4.909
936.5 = 5.412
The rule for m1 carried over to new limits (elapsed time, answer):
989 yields 4.71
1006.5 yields 4.897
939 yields 5.628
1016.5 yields 5.11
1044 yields 5.321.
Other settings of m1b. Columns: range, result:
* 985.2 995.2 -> 4.77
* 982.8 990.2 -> 4.69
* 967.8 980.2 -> 4.03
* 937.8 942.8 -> 5.85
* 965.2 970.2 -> 4.79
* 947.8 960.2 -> 4.92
